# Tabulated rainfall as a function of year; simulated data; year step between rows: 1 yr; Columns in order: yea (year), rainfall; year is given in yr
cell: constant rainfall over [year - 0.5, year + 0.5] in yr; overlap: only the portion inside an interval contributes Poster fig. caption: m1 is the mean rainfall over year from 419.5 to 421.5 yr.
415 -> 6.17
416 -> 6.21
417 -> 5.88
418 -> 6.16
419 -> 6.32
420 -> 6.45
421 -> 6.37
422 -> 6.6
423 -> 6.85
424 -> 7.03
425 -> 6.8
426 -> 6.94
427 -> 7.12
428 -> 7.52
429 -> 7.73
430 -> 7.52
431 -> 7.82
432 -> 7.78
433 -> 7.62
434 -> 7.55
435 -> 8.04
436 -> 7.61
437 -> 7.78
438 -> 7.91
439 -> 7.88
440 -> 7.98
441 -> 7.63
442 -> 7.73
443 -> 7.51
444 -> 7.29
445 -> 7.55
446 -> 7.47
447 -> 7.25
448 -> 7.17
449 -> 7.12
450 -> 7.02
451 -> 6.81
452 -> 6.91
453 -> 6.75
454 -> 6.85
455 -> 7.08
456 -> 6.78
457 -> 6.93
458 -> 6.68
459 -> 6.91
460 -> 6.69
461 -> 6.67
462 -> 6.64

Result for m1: 6.41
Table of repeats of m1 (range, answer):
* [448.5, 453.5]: 6.92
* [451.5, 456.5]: 6.87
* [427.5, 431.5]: 7.65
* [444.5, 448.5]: 7.36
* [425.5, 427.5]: 7.03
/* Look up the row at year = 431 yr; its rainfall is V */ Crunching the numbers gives 7.82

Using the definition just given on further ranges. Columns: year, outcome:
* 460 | 6.69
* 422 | 6.6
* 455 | 7.08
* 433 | 7.62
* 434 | 7.55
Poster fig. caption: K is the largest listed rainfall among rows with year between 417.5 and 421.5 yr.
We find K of 6.45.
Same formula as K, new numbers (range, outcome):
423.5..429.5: 7.73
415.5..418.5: 6.21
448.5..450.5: 7.12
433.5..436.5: 8.04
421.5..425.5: 7.03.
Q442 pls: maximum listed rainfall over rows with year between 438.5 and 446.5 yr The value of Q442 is 7.98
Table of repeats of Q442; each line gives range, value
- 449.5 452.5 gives 7.02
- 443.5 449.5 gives 7.55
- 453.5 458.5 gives 7.08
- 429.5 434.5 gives 7.82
